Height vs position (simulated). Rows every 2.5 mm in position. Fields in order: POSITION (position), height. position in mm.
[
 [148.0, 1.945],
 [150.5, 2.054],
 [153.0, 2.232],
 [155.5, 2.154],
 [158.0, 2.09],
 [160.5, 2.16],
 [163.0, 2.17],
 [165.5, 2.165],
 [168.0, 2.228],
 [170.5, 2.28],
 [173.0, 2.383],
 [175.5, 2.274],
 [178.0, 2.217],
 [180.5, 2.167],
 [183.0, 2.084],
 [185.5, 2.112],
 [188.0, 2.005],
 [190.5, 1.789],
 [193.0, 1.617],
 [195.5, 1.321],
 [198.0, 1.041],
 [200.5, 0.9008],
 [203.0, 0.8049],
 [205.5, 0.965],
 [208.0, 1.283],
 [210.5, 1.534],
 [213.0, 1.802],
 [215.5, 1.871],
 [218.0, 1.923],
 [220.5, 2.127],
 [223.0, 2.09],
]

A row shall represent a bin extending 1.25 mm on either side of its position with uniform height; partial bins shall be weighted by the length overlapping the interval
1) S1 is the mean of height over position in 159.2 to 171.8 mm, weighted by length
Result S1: 2.2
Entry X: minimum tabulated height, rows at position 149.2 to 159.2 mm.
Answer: 2.054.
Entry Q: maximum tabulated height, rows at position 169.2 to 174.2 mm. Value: 2.383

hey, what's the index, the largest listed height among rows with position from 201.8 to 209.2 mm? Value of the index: 1.283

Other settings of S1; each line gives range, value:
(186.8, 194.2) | 1.8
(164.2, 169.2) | 2.2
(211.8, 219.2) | 1.87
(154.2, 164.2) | 2.14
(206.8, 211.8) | 1.41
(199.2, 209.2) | 0.987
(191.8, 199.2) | 1.33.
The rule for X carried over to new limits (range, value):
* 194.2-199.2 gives 1.041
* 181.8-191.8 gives 1.789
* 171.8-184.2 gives 2.084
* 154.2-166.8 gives 2.09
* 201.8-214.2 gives 0.8049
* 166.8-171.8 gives 2.228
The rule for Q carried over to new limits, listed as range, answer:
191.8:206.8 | 1.617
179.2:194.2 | 2.167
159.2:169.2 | 2.228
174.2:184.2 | 2.274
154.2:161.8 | 2.16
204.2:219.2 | 1.923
